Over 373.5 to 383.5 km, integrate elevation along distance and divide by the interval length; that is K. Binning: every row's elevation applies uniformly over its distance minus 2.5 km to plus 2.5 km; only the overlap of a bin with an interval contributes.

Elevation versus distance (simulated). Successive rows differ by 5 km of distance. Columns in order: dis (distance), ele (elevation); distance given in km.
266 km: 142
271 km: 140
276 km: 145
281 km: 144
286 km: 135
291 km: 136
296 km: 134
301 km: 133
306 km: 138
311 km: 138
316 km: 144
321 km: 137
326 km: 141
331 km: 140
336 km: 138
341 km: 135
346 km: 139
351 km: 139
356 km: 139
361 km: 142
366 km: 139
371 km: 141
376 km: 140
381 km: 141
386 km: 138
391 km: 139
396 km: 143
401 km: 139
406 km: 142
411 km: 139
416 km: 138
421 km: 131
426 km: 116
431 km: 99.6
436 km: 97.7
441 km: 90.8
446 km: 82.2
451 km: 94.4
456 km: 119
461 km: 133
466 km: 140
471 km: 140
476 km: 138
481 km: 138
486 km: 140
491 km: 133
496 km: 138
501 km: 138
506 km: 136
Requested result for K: 140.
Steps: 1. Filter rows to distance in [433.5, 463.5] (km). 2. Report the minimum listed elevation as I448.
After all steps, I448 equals 82.2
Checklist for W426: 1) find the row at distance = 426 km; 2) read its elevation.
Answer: 116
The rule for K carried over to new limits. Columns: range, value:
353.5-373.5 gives 140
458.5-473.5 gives 138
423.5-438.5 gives 104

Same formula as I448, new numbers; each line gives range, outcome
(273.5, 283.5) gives 144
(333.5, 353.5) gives 135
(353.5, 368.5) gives 139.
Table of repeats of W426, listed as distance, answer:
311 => 138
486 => 140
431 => 99.6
